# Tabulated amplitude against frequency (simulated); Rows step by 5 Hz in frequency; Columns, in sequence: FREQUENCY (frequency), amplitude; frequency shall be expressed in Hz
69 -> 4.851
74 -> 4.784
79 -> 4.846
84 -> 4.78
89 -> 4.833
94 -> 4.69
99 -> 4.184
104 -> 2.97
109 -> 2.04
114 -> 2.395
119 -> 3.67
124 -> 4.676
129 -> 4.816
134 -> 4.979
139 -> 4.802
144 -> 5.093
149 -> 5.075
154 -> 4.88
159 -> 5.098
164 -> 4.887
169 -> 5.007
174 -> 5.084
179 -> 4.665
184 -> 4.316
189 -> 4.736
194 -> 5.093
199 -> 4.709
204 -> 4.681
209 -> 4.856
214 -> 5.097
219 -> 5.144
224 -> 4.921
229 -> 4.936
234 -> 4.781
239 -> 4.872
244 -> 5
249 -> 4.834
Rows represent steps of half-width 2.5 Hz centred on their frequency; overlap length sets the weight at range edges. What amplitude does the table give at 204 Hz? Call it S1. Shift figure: 4.681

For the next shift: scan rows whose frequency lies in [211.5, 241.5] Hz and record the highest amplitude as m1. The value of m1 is 5.144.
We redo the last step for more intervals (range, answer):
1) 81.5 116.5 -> 4.833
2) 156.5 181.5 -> 5.098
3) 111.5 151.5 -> 5.093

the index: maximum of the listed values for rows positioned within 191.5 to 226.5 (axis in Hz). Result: 5.144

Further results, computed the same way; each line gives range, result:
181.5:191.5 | 4.736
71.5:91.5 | 4.846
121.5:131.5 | 4.816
